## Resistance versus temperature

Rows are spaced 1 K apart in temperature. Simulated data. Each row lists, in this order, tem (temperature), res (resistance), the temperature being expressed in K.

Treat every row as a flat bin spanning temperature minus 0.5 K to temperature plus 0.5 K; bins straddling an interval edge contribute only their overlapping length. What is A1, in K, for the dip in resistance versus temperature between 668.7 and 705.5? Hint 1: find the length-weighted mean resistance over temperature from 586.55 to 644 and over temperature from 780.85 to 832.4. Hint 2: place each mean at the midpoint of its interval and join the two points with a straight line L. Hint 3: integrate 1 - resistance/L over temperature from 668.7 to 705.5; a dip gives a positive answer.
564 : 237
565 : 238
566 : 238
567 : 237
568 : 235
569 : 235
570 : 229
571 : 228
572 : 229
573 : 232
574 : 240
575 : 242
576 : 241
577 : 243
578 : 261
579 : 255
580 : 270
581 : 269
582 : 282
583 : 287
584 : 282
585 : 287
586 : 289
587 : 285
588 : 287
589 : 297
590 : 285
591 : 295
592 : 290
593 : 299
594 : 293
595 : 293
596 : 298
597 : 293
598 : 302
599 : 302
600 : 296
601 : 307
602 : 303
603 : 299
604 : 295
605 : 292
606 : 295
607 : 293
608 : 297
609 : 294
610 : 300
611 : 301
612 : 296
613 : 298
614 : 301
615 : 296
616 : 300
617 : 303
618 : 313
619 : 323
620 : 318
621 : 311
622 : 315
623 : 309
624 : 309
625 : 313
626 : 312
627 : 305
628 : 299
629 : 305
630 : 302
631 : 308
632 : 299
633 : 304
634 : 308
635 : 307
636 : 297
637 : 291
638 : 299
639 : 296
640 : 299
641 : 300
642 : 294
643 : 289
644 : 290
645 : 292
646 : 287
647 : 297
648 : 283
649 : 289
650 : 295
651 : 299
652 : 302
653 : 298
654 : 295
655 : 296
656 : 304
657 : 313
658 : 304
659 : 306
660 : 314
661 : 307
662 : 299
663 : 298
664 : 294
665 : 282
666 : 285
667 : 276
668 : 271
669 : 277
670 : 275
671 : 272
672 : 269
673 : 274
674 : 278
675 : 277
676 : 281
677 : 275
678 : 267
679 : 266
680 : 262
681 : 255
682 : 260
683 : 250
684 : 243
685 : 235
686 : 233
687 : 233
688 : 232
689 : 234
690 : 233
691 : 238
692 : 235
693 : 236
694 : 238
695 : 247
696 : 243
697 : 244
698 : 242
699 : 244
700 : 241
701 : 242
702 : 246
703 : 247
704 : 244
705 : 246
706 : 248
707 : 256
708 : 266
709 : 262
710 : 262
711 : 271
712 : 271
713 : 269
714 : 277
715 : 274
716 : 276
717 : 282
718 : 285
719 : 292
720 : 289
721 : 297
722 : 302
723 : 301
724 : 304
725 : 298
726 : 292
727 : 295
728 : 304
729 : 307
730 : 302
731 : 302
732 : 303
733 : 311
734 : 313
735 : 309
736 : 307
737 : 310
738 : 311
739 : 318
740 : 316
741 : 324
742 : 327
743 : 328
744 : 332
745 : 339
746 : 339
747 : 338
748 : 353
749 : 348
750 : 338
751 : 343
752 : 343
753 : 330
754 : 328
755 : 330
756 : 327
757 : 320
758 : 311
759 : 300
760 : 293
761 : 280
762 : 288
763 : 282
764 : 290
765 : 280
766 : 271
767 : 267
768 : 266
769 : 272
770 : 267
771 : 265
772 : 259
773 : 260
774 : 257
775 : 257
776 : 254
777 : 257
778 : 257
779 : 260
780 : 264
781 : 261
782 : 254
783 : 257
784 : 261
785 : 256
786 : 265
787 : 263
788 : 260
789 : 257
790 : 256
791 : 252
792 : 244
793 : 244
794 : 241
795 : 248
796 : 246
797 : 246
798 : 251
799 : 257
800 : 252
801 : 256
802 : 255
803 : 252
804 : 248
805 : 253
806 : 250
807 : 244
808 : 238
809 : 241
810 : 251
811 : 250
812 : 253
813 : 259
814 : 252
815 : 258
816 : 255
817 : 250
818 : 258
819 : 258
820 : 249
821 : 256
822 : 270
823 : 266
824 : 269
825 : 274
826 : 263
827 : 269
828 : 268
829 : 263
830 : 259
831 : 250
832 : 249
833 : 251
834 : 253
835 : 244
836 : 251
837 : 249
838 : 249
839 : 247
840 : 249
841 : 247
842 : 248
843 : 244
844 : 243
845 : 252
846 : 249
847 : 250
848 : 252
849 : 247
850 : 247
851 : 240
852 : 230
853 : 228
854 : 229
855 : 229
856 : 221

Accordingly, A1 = 4.1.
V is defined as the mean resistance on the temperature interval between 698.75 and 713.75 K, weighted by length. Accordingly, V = 255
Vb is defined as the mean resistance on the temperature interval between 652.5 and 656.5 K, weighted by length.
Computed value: 298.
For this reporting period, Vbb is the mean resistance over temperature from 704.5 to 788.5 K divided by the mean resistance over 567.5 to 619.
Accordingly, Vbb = 1.0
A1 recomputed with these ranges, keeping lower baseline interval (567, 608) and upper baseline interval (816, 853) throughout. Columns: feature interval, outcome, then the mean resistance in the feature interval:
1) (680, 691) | 1.03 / 242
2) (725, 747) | -4.37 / 314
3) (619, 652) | -3.62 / 301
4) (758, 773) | -1.07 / 278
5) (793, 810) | 0.49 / 249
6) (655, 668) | -1.38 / 297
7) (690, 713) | 1.42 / 249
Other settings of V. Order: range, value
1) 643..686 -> 283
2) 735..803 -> 285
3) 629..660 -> 298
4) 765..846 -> 255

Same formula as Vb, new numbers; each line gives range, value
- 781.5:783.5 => 256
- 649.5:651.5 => 297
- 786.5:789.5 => 260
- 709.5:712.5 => 268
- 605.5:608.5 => 295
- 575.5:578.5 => 248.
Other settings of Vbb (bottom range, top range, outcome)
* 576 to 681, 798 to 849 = 0.87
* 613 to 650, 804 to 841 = 0.84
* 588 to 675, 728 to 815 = 0.95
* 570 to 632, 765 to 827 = 0.89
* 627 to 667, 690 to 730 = 0.90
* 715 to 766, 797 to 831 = 0.82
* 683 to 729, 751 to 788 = 1.07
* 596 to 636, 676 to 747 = 0.91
